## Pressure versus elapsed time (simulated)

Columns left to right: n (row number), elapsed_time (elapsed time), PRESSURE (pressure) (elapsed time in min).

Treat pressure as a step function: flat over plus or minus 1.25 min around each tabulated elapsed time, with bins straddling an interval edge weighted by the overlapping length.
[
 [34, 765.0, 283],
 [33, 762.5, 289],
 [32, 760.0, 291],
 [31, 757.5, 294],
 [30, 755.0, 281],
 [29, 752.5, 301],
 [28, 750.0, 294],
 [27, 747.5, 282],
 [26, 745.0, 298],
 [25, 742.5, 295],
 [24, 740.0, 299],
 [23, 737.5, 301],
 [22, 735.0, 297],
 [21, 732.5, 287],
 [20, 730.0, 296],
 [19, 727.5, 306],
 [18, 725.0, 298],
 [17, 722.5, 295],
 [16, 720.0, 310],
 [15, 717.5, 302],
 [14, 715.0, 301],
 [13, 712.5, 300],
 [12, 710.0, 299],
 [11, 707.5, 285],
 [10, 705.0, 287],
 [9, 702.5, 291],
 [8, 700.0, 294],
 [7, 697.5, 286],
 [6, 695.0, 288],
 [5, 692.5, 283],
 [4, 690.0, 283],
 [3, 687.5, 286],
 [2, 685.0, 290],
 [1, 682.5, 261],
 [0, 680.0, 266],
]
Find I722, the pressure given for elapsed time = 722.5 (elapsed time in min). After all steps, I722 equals 295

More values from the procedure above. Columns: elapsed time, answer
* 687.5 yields 286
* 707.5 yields 285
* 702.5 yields 291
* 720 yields 310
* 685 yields 290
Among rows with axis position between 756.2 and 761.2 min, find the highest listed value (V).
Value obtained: 294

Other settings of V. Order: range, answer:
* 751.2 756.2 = 301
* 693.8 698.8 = 288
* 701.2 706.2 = 291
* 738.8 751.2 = 299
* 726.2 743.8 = 306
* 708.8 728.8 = 310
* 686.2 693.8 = 286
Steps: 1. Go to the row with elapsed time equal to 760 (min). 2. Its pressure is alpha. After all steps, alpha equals 291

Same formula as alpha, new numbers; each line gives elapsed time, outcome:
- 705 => 287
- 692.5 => 283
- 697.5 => 286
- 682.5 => 261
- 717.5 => 302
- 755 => 281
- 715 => 301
